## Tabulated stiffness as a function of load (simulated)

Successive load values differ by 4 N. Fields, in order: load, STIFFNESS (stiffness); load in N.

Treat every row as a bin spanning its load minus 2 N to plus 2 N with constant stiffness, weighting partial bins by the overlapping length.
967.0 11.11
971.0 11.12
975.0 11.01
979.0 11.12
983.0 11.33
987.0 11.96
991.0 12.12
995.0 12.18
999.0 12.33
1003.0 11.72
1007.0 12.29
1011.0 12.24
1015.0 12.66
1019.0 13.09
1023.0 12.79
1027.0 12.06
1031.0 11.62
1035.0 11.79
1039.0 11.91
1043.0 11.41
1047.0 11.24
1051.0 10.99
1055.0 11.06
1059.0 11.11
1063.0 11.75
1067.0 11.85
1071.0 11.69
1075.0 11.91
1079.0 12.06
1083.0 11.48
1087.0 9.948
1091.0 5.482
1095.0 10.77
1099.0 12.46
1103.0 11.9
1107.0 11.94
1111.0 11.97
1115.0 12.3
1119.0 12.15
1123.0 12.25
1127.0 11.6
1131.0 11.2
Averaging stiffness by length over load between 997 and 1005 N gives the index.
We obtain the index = 12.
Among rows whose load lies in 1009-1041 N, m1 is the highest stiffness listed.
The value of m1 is 13.09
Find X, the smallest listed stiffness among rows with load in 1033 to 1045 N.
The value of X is 11.41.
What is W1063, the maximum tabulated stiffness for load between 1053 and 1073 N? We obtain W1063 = 11.85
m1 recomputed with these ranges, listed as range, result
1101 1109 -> 11.94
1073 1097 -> 12.06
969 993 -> 12.12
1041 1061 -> 11.41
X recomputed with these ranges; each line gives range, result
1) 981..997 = 11.33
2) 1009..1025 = 12.24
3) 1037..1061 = 10.99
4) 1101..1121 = 11.9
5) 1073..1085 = 11.48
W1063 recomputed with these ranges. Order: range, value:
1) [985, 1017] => 12.66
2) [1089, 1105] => 12.46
